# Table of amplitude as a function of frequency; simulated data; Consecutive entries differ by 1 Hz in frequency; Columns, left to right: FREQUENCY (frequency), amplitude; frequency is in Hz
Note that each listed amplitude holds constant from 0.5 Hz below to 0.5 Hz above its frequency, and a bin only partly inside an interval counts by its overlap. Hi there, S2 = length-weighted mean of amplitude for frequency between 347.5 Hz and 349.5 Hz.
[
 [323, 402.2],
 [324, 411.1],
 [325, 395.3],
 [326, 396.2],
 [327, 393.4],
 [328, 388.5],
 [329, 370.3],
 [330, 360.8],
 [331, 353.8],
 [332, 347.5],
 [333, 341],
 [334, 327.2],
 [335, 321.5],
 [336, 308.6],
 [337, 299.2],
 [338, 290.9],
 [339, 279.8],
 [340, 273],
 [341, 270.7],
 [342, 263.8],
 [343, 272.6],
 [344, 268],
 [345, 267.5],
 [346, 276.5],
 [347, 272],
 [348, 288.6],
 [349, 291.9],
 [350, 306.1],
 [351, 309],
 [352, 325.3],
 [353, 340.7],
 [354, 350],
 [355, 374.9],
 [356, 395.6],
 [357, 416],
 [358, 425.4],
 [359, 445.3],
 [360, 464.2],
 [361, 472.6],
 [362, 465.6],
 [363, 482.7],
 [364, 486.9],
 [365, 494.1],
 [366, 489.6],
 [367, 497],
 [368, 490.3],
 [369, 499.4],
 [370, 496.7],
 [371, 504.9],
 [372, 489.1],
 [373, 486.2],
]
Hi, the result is 290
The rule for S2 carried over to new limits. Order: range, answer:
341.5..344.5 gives 268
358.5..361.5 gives 461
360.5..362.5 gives 469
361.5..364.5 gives 478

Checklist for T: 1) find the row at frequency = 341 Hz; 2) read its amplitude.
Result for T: 270.7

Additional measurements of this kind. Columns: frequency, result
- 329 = 370.3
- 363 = 482.7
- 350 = 306.1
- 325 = 395.3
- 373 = 486.2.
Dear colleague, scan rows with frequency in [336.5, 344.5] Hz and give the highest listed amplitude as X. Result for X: 299.2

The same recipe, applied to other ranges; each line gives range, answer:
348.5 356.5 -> 395.6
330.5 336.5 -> 353.8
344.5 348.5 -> 288.6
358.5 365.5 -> 494.1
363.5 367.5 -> 497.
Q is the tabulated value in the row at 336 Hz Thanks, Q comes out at 308.6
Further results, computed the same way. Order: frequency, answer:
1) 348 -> 288.6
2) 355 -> 374.9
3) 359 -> 445.3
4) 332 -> 347.5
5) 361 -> 472.6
